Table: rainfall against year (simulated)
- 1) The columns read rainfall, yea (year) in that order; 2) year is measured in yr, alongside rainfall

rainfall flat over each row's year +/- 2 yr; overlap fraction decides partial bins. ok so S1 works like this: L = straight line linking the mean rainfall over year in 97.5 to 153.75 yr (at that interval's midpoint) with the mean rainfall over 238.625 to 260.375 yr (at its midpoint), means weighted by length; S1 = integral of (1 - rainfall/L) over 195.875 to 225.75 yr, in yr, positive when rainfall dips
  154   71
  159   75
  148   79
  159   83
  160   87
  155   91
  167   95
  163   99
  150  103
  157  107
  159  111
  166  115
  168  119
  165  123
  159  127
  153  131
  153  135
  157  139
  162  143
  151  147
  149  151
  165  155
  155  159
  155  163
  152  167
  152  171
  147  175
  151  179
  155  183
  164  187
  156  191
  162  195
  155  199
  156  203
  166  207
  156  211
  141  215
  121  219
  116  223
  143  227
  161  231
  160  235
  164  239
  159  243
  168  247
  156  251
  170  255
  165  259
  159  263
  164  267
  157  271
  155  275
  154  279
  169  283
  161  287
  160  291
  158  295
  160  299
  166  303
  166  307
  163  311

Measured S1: 3.1 yr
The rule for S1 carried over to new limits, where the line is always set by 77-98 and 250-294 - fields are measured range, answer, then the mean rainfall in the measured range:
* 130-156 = 0.6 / 155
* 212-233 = 3.0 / 137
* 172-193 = 0.7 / 154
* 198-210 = 0.1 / 159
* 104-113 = 0.1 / 157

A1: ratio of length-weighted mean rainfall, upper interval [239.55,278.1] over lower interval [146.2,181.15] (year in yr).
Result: 1.1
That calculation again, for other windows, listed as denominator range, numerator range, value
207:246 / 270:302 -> 1.08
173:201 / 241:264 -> 1.05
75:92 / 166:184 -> 0.97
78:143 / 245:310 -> 1.02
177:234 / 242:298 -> 1.07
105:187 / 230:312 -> 1.03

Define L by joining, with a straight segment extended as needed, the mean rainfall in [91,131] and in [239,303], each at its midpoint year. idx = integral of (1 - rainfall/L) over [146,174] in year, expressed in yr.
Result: 1.2 yr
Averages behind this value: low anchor 161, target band 154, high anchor 161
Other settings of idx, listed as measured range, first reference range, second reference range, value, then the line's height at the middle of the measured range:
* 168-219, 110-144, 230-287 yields 2.3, 161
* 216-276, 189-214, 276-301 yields 1.8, 159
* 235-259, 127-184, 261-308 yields -0.7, 159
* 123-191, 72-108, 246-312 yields 1.6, 159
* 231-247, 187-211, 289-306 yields -0.2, 160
